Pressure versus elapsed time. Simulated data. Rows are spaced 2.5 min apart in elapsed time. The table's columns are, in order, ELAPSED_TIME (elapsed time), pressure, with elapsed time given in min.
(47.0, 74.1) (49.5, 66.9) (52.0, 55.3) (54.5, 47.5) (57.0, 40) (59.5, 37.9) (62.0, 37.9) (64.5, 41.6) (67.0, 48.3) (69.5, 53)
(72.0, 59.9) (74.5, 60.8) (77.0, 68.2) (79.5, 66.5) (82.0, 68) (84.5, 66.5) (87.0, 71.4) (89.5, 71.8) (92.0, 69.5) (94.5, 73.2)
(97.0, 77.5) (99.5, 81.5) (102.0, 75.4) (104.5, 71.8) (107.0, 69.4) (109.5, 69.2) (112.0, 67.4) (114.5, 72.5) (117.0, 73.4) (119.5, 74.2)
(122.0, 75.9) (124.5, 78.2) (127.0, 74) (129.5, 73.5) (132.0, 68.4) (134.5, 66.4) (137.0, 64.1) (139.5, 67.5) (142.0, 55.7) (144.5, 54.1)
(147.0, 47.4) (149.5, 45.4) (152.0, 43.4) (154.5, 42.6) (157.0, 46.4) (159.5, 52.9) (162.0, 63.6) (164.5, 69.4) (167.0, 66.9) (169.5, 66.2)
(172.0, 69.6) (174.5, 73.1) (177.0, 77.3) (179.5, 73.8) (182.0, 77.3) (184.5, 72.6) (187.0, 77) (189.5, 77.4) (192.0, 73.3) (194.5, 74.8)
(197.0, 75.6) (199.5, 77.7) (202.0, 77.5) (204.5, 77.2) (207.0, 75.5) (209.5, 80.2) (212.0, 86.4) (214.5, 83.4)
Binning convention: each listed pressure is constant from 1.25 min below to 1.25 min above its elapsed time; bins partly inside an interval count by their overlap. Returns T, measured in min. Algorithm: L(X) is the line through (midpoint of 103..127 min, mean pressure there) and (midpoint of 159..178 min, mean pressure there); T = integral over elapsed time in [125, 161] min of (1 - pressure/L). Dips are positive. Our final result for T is 6.4 min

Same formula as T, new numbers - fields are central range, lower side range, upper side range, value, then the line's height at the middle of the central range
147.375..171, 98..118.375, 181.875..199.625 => 6.1 min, 74.4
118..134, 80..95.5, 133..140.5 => -1.6 min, 66.9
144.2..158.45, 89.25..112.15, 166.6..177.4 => 5.0 min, 71.1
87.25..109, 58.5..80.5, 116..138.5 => -4.0 min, 62.2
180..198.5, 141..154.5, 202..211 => -1.7 min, 69.2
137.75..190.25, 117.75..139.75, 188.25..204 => 8.1 min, 73.9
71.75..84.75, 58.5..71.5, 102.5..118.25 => -3.2 min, 52.4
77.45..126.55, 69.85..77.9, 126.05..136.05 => -4.8 min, 65.9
